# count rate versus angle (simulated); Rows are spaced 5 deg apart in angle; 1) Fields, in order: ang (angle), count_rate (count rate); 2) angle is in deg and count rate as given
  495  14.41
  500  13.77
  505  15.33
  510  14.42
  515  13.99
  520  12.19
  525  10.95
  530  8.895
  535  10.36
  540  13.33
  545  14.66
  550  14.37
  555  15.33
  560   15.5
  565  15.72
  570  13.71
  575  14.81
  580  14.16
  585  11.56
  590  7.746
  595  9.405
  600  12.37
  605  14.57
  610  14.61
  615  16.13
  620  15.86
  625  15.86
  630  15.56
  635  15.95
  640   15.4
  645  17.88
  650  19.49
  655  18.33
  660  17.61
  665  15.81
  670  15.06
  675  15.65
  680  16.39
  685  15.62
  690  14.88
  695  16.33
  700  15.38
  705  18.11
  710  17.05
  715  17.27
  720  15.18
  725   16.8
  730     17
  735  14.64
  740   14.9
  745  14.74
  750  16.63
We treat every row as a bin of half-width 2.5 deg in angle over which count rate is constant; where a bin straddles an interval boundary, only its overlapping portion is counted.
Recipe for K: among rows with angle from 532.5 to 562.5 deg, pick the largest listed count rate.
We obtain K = 15.5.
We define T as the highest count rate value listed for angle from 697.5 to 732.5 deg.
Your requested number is 18.11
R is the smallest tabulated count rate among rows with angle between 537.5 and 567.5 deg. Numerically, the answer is 13.33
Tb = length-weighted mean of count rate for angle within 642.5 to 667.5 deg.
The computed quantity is 17.8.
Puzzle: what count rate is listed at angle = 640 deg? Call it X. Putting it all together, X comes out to 15.4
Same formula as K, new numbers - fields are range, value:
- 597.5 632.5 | 16.13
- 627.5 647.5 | 17.88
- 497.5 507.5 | 15.33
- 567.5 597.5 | 14.81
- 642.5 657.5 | 19.49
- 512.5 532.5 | 13.99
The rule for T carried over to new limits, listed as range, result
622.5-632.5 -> 15.86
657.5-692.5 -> 17.61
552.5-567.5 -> 15.72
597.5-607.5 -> 14.57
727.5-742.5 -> 17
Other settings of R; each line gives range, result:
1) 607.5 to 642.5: 14.61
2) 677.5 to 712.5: 14.88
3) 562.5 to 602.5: 7.746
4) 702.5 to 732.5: 15.18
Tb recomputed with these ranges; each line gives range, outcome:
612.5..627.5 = 15.9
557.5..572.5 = 15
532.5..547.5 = 12.8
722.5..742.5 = 15.8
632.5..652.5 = 17.2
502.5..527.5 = 13.4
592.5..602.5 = 10.9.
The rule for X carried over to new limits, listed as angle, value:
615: 16.13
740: 14.9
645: 17.88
